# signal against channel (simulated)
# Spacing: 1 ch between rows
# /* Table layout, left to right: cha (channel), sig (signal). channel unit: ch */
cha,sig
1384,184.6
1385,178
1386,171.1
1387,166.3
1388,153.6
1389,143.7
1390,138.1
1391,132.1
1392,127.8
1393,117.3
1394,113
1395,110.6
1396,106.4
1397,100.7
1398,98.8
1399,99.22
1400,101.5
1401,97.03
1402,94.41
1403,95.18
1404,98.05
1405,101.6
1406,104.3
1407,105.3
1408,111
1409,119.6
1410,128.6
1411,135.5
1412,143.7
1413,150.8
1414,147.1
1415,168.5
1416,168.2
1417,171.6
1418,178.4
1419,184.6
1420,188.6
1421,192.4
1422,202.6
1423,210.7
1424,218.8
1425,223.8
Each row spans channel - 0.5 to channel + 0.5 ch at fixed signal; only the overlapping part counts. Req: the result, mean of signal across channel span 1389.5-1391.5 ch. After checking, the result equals 135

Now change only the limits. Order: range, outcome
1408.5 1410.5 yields 124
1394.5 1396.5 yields 108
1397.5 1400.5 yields 99.8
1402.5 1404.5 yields 96.6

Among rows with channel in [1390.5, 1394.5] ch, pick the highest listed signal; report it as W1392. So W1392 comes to 132.1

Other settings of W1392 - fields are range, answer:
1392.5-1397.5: 117.3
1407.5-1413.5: 150.8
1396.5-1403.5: 101.5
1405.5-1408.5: 111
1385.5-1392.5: 171.1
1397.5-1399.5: 99.22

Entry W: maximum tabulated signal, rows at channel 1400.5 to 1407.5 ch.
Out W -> 105.3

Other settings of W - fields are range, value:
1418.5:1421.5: 192.4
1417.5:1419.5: 184.6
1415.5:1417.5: 171.6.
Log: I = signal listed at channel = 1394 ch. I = 113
